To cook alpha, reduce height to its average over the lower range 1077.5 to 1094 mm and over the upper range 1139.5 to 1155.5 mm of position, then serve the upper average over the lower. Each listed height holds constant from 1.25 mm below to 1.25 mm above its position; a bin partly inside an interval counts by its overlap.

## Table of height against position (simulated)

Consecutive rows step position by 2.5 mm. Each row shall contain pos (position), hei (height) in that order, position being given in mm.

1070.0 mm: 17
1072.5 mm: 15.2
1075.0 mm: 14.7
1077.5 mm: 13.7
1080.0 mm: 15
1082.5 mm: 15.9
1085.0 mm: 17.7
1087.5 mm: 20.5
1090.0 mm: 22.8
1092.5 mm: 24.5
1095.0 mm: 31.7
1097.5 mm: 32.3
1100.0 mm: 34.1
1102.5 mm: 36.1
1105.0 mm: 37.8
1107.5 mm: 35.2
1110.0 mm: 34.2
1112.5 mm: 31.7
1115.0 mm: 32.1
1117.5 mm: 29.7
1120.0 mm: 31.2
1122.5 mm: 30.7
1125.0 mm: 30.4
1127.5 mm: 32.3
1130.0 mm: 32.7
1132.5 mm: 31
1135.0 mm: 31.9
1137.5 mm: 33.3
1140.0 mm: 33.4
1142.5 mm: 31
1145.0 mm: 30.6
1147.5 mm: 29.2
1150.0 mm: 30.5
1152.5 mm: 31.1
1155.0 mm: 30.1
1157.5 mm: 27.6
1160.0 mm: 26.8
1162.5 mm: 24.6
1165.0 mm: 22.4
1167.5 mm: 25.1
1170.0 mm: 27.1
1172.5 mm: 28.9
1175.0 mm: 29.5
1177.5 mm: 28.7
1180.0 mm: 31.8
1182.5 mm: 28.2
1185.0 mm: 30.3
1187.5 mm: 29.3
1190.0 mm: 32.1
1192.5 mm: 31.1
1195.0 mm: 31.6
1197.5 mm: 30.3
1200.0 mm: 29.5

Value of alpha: 1.61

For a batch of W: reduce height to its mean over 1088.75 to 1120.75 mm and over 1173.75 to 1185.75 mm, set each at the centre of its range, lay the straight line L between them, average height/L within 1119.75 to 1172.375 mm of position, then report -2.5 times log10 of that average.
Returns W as 0.037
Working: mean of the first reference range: 31.8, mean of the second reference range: 29.7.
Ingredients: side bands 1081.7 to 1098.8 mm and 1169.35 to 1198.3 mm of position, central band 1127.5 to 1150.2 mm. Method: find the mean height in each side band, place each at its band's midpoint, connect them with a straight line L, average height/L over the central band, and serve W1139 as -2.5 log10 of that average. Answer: -0.17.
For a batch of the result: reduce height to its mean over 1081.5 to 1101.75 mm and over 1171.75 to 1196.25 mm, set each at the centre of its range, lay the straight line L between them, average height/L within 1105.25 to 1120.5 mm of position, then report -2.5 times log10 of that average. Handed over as -0.234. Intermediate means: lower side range 25.3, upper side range 30.2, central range 32.8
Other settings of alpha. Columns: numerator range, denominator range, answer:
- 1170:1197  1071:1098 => 1.50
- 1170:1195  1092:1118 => 0.91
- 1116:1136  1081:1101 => 1.26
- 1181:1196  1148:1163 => 1.06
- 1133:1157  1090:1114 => 0.96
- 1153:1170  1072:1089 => 1.63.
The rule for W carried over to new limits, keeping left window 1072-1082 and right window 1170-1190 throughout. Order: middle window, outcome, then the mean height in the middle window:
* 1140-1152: -0.240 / 30.7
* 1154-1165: -0.005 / 26.7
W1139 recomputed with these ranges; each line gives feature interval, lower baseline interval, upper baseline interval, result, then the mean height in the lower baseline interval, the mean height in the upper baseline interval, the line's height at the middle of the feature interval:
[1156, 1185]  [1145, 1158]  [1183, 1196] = 0.11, 29.9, 30.7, 30.3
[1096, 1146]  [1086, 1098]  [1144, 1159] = -0.18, 25.8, 29.8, 27.7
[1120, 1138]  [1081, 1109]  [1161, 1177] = -0.16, 28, 26.4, 27.3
